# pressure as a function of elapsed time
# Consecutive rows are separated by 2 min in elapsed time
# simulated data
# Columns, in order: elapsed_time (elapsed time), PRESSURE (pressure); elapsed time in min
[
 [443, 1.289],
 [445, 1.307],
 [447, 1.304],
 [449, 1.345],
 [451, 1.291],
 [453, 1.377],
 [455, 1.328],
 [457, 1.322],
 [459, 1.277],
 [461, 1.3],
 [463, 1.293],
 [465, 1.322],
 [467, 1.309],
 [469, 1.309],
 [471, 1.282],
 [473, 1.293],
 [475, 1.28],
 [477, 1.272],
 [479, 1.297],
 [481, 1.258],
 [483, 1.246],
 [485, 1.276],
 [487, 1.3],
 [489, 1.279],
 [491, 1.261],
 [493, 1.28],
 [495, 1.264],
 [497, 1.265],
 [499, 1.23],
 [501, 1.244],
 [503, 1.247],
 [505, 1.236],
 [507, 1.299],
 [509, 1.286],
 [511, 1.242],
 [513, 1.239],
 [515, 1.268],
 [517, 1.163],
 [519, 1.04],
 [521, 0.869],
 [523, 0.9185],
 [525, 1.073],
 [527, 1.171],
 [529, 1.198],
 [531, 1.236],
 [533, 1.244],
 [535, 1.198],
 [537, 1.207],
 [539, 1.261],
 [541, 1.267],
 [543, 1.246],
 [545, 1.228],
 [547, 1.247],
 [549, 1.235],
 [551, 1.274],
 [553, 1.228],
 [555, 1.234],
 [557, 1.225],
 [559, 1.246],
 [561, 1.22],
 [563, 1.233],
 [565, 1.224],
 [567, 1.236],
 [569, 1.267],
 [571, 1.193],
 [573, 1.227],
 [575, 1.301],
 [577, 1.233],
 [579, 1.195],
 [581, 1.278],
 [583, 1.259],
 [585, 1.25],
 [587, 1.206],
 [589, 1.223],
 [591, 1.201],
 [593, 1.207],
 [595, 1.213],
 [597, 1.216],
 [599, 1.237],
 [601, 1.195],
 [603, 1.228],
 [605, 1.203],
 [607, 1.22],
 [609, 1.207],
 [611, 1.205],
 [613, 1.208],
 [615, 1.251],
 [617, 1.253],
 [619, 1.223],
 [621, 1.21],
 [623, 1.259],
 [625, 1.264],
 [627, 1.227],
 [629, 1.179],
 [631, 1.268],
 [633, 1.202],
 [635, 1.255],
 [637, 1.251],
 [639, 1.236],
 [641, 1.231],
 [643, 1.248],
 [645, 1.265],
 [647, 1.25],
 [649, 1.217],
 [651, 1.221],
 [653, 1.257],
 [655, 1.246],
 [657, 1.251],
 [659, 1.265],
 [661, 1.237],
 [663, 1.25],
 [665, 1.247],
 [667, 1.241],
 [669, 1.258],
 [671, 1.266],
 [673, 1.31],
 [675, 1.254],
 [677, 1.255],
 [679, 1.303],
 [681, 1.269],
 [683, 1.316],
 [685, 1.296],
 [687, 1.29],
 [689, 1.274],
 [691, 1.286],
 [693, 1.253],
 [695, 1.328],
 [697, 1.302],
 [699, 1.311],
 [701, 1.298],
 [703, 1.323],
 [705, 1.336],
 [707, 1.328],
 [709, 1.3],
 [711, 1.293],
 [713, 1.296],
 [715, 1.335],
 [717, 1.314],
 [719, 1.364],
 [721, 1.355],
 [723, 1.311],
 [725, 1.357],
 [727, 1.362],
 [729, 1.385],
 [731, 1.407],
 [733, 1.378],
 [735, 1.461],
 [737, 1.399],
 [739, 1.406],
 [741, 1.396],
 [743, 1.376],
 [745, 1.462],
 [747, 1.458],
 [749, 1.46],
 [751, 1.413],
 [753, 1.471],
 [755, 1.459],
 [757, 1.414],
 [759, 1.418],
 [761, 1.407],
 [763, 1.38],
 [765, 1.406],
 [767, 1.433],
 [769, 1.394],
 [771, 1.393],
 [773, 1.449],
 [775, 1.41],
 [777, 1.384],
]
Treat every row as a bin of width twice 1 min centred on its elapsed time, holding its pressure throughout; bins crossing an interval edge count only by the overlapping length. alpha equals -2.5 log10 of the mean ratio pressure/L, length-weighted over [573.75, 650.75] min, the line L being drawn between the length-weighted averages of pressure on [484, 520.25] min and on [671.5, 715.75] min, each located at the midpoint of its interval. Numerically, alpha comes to 0.04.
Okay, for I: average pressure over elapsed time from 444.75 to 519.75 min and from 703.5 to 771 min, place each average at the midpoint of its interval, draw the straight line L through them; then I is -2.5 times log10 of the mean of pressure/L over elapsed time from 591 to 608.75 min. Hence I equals 0.10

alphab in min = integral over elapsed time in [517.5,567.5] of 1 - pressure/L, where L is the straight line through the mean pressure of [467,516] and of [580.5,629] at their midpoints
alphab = 2.4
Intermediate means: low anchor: 1.27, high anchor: 1.23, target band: 1.19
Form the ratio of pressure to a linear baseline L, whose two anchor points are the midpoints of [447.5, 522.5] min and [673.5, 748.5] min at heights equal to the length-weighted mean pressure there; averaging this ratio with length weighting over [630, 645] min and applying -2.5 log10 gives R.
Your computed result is 0.06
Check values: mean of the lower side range 1.26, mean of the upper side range 1.34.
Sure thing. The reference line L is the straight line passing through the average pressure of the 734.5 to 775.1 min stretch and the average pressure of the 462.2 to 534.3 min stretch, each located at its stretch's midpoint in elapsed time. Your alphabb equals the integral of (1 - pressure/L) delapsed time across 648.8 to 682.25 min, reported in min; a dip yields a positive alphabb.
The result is 2.42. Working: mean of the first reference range 1.23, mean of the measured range 1.26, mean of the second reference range 1.42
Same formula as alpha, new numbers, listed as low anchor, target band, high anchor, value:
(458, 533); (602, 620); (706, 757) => 0.07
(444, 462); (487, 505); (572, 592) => 0.03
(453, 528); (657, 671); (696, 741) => 0.06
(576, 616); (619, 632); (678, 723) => 0.01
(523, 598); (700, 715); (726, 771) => 0.05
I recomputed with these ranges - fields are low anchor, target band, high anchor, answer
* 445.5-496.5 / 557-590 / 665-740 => 0.06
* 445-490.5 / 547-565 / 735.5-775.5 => 0.08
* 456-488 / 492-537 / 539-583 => 0.07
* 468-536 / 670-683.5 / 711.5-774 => 0.06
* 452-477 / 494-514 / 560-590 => 0.02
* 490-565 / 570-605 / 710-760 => 0.03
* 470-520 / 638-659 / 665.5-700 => 0.03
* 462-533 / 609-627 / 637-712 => 0.02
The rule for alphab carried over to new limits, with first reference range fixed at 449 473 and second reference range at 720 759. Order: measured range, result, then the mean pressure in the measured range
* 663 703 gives 3.0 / 1.28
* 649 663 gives 1.4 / 1.24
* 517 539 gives 3.5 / 1.12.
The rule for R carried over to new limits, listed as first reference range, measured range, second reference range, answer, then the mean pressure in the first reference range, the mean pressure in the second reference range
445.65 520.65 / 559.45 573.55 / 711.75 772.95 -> 0.070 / 1.27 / 1.4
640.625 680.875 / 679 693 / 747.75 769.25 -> 0.009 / 1.25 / 1.42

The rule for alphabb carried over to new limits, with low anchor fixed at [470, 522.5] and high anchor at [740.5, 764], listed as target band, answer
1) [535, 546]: 0.3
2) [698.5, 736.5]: 1.5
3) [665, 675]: 0.7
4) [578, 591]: 0.7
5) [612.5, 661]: 3.7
